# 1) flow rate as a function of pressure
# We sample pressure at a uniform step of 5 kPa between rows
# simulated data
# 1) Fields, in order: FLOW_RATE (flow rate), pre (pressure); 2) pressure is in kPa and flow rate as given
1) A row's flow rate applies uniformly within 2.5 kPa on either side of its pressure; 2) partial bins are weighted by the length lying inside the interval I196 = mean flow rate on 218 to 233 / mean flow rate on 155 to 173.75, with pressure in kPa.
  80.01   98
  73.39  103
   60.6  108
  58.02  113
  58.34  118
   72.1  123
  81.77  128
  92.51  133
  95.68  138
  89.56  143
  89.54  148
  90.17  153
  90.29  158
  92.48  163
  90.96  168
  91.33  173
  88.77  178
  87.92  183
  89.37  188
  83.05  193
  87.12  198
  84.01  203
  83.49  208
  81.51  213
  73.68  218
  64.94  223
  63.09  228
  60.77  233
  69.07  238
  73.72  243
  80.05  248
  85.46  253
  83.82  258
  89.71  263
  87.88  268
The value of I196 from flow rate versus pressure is 0.71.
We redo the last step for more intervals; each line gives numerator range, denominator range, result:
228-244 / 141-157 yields 0.74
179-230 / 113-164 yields 0.96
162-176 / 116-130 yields 1.29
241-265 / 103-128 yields 1.26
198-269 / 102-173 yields 0.95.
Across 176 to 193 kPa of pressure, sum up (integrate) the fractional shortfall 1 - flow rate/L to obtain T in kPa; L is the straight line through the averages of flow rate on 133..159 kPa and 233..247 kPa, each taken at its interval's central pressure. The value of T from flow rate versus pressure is -1.1 kPa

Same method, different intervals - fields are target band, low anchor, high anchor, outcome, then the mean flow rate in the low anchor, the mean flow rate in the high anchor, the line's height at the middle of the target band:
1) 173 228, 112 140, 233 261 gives -3.5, 77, 77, 77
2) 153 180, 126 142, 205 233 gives -2.4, 90.2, 72.4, 83.4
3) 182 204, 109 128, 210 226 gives -4.6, 65.1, 73.4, 71.3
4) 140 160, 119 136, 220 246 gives -3.2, 80.4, 66.7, 77.5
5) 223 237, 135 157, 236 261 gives 3.1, 91.2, 78.8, 81.1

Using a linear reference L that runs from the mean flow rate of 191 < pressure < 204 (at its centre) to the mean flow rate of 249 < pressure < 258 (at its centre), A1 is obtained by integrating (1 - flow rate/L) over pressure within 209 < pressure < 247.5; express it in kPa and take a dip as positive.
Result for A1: 6.3 kPa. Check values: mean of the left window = 84.9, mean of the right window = 84.1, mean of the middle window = 70.6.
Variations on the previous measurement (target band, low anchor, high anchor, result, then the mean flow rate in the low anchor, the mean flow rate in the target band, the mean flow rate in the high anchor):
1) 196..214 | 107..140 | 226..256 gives -2.7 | 74.4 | 84.2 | 72.4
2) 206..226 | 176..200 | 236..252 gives 1.5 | 87.2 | 75.4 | 75.5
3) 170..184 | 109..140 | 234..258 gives -2.5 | 75.3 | 89.5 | 76.8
